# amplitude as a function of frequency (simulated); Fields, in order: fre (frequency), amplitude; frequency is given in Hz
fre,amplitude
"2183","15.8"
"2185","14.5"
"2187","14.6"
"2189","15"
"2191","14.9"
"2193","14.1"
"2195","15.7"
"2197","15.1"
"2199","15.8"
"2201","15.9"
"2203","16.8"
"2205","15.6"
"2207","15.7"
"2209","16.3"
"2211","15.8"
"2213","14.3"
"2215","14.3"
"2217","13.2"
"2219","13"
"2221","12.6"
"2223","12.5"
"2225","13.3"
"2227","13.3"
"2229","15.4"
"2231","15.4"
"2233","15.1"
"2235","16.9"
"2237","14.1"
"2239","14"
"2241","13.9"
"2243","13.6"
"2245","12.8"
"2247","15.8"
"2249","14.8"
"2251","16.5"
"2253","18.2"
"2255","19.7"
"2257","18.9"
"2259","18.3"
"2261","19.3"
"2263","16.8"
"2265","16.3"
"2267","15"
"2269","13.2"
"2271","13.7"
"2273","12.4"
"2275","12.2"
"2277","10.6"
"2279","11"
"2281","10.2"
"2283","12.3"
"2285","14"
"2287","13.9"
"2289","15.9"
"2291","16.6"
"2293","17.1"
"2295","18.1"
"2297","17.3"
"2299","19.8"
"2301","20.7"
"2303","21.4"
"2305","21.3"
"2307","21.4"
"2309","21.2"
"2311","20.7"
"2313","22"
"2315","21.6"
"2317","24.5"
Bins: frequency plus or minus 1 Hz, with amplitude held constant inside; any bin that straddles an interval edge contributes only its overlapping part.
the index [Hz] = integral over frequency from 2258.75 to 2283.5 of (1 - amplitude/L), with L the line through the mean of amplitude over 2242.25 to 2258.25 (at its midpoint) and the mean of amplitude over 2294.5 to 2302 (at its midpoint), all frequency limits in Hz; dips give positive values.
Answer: 5.1 Hz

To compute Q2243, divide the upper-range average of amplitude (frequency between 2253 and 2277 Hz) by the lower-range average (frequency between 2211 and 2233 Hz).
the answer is 1.14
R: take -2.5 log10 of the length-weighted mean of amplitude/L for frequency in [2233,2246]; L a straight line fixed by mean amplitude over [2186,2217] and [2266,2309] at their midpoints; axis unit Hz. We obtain 0.09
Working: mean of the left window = 15.3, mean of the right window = 15.8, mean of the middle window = 14.3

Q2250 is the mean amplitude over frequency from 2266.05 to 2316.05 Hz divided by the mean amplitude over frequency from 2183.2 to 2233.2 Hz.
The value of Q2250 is 1.12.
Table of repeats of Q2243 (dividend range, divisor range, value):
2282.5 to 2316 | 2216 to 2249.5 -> 1.32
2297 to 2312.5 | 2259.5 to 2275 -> 1.37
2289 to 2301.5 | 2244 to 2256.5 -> 1.10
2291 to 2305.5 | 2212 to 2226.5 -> 1.44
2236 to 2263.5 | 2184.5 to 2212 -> 1.05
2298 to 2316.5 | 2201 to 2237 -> 1.44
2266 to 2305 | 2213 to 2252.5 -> 1.06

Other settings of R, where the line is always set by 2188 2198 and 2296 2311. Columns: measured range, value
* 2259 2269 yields 0.11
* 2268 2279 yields 0.47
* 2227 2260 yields 0.11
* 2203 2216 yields 0.02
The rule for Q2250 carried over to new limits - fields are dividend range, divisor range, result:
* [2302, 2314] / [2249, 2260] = 1.19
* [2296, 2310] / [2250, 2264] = 1.12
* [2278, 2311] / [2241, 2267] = 1.03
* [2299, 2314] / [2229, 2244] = 1.43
